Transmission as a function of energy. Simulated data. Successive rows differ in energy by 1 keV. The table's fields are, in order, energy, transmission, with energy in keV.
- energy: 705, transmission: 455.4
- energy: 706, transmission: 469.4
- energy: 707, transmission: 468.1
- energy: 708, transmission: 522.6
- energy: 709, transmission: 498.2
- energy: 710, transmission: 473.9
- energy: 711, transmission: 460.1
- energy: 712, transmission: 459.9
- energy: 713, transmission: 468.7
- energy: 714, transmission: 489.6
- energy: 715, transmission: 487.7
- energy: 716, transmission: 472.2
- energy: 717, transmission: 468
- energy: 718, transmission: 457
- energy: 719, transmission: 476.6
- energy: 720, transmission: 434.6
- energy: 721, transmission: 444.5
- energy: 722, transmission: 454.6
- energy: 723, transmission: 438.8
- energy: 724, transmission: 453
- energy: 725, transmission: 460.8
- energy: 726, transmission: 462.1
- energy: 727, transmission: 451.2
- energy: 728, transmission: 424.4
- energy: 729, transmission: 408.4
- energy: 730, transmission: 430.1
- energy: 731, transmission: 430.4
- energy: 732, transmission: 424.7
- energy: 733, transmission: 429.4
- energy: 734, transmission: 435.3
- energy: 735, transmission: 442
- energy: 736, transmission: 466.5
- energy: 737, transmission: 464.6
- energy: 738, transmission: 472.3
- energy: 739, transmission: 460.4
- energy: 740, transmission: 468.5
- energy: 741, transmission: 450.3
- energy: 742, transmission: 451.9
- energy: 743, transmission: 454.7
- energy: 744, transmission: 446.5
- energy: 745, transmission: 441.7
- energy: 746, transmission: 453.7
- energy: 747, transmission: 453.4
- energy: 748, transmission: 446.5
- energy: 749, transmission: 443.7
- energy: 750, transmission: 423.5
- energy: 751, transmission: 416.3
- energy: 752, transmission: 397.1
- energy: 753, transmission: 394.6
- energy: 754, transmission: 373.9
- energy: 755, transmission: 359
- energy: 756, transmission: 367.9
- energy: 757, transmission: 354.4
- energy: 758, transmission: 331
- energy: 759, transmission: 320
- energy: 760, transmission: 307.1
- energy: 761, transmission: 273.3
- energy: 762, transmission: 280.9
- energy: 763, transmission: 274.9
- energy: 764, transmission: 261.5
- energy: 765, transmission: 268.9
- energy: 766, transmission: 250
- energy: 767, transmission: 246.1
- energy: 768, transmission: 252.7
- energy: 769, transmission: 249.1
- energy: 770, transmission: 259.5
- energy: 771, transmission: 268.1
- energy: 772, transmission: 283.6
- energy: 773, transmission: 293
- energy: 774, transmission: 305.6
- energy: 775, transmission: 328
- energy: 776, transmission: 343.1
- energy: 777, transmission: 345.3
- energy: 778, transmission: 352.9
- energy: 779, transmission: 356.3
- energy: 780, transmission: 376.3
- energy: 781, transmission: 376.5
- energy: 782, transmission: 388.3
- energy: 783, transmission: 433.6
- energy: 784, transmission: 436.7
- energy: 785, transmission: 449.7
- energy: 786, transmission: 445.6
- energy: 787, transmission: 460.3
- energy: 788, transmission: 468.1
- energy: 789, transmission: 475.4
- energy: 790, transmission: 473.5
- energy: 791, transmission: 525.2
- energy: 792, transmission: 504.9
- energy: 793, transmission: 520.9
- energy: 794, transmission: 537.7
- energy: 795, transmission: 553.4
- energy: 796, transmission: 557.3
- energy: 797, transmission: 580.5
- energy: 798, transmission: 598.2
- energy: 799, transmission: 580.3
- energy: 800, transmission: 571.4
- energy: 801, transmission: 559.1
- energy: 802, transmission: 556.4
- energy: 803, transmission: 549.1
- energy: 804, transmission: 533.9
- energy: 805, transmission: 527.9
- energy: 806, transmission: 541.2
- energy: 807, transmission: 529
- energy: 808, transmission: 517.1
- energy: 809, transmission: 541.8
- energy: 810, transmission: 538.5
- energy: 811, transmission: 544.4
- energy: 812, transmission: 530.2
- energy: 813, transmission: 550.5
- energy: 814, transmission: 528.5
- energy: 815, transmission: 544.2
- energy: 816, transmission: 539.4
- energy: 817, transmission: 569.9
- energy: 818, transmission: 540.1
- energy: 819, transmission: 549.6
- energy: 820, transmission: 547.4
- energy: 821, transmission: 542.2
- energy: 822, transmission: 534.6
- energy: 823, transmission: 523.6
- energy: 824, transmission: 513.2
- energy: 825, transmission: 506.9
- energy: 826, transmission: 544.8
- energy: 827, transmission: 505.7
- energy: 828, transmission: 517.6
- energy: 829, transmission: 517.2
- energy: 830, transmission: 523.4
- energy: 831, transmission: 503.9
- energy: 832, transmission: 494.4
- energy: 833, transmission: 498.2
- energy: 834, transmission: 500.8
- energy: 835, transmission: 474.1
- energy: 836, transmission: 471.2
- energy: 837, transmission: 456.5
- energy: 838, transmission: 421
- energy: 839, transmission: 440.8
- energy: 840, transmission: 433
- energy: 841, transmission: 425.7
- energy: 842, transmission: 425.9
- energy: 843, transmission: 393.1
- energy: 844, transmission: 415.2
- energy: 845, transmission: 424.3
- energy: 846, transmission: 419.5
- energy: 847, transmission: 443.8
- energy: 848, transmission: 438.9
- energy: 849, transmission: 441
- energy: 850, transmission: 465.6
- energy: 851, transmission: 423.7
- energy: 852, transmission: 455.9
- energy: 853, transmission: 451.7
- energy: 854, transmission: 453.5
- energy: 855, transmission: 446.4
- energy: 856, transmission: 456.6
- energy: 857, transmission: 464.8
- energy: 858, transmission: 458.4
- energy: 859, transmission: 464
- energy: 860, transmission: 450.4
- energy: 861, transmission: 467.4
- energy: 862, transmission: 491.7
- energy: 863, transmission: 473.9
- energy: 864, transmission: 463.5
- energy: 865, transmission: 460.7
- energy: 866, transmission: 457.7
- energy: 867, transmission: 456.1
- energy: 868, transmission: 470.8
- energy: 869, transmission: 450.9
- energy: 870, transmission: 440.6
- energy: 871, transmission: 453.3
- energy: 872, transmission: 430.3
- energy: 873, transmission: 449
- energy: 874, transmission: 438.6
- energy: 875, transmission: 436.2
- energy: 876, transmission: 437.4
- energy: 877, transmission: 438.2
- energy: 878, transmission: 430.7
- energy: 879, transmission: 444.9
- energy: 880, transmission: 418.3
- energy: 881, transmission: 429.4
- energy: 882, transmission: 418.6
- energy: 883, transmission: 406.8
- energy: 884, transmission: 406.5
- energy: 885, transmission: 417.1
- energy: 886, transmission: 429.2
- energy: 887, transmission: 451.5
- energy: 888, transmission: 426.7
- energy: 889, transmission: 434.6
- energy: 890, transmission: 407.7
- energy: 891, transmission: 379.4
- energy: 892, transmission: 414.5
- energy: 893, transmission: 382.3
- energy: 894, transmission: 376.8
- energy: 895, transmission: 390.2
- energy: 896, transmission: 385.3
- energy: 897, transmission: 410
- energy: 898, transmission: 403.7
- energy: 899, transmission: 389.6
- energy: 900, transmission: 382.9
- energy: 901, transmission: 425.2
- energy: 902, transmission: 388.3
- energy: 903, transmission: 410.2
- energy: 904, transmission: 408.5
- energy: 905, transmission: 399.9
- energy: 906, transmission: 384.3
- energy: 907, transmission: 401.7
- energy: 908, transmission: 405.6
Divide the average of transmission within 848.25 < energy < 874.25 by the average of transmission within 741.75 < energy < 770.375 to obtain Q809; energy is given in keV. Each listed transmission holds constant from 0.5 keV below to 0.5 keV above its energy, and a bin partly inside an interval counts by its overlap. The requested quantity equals 1.3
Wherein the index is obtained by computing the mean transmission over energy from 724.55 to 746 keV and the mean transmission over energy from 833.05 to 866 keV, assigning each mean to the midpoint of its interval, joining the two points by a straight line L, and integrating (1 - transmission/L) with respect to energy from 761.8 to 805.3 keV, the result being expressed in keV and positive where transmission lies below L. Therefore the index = 3.2 keV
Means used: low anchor 447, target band 415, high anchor 450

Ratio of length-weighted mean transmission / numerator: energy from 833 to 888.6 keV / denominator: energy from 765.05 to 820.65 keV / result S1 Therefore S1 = 0.97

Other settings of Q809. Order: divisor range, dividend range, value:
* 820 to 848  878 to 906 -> 0.86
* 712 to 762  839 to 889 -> 1.03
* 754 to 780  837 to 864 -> 1.46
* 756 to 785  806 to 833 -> 1.67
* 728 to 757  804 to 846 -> 1.17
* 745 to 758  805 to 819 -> 1.33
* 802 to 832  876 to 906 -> 0.77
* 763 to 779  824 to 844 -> 1.65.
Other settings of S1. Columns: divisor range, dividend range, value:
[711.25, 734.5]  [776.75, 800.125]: 1.05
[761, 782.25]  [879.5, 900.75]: 1.35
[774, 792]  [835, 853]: 1.06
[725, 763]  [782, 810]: 1.25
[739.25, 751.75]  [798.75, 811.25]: 1.22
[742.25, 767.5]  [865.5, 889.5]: 1.20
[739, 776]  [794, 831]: 1.53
